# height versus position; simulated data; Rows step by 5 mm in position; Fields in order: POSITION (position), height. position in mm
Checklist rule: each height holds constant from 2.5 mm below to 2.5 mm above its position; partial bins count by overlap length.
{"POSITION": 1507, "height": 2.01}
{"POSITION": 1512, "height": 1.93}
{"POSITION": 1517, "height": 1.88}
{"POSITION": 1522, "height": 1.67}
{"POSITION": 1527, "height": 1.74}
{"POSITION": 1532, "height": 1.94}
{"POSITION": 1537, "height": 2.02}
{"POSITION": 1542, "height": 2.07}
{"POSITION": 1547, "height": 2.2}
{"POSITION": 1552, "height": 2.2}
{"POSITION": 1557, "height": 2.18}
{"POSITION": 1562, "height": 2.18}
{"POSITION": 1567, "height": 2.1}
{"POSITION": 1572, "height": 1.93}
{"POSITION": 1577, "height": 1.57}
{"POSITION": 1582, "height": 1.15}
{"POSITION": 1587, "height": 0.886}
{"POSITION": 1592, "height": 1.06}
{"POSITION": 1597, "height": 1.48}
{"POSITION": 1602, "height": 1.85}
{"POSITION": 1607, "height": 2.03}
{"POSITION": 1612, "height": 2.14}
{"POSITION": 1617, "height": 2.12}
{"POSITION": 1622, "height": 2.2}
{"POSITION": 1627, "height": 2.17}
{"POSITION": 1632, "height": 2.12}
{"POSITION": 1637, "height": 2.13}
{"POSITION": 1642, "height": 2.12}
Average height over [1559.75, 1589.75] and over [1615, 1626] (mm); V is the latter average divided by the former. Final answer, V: 1.3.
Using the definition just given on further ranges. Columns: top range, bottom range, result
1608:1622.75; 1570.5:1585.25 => 1.43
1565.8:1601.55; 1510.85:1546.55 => 0.76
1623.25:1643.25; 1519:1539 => 1.16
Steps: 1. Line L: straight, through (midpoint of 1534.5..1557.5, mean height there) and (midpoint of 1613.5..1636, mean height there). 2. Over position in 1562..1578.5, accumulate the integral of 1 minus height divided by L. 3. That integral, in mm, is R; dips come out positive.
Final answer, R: 1.6 mm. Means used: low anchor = 2.13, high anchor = 2.15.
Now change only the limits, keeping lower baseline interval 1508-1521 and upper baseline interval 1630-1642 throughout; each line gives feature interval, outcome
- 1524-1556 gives -1.47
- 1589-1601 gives 4.22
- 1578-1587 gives 3.89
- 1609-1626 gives -0.51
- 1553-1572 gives -1.39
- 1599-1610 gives 0.72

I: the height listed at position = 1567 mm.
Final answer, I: 2.1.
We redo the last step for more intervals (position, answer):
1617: 2.12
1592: 1.06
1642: 2.12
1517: 1.88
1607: 2.03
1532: 1.94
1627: 2.17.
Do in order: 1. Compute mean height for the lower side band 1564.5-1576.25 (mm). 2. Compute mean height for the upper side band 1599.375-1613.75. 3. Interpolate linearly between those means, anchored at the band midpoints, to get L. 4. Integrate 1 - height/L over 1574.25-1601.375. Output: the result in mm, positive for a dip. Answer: 9.53 mm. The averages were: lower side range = 1.95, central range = 1.28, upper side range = 2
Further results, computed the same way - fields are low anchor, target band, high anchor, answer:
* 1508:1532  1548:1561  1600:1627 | -1.8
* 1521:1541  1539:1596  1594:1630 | 4.4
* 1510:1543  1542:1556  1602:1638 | -1.7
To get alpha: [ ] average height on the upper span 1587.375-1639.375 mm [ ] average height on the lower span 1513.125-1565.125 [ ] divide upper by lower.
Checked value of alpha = 0.94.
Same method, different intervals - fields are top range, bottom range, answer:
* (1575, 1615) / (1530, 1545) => 0.76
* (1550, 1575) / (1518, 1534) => 1.18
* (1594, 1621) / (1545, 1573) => 0.90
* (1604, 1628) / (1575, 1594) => 1.83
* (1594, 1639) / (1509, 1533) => 1.10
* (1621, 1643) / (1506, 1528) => 1.17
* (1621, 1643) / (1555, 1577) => 1.05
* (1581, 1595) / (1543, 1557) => 0.47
